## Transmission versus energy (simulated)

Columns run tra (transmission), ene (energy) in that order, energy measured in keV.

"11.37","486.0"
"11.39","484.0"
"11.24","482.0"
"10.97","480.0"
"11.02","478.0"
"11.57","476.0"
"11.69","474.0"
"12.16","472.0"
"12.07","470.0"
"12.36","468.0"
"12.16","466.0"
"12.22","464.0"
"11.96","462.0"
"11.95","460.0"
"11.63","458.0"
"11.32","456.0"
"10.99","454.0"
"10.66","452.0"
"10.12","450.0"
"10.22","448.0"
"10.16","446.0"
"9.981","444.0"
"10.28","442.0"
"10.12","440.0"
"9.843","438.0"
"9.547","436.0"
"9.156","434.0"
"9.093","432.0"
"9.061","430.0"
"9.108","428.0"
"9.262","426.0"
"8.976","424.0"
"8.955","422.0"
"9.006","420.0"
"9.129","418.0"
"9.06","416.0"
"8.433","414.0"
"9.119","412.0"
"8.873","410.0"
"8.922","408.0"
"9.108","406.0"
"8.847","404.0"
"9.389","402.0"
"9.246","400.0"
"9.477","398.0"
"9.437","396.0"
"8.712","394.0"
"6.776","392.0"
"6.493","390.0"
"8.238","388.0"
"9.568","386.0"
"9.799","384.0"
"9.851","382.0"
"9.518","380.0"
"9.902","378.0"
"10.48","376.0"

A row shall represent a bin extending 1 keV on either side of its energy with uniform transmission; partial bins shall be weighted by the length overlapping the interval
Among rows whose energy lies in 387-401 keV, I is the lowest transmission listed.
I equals 6.493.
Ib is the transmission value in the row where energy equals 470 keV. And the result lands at 12.07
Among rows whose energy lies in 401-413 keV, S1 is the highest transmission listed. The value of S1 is 9.389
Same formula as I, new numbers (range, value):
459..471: 11.95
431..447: 9.093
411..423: 8.433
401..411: 8.847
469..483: 10.97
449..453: 10.12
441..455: 9.981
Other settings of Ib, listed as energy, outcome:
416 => 9.06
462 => 11.96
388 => 8.238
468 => 12.36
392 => 6.776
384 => 9.799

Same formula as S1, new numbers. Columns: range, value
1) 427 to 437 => 9.547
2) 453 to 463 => 11.96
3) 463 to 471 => 12.36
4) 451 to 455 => 10.99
